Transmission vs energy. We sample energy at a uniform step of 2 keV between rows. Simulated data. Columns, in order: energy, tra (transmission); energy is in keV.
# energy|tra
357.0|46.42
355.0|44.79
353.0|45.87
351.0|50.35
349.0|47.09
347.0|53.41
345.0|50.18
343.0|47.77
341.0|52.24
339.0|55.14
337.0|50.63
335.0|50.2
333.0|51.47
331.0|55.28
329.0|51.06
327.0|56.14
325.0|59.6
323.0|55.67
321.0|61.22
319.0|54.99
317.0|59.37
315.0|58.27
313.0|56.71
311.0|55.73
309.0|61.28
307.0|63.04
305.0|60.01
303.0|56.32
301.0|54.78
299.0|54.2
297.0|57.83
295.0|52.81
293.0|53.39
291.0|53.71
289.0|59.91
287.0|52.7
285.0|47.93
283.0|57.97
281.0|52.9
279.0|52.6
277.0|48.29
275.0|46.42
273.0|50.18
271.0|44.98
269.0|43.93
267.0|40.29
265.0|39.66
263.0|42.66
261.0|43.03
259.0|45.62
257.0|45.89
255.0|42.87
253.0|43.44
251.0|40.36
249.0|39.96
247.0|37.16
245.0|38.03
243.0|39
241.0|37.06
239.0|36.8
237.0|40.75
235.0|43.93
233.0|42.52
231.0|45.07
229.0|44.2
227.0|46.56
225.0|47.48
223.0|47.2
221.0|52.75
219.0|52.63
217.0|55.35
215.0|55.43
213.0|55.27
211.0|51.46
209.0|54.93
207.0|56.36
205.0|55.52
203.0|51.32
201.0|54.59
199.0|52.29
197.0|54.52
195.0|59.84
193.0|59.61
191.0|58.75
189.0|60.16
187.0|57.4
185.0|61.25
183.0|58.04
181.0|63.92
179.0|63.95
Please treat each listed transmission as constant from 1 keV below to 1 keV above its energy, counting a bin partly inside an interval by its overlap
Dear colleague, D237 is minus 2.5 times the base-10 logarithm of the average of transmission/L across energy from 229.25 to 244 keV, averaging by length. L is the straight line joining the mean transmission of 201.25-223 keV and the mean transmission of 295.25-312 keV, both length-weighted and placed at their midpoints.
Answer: 0.32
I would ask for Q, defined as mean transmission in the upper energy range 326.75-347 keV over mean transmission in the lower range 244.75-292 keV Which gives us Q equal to 1.1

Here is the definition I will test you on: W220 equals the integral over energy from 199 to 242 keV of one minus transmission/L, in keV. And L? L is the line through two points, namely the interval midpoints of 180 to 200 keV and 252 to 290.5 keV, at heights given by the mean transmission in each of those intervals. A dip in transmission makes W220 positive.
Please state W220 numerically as 4.4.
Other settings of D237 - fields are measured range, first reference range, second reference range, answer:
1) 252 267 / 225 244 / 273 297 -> 0.10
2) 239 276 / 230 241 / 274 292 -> 0.11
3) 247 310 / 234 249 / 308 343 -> -0.08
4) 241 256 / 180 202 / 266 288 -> 0.29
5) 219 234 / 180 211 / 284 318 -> 0.21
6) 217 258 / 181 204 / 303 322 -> 0.31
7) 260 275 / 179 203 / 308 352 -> 0.27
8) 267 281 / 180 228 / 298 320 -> 0.19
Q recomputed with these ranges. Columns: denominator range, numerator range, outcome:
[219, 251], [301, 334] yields 1.34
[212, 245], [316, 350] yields 1.16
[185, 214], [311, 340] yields 0.99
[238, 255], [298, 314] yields 1.47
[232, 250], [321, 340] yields 1.38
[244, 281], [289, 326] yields 1.30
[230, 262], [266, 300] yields 1.24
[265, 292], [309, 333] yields 1.14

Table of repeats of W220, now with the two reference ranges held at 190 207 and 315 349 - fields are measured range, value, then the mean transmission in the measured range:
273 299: 0.77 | 53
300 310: -0.88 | 59.1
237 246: 2.80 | 38.1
